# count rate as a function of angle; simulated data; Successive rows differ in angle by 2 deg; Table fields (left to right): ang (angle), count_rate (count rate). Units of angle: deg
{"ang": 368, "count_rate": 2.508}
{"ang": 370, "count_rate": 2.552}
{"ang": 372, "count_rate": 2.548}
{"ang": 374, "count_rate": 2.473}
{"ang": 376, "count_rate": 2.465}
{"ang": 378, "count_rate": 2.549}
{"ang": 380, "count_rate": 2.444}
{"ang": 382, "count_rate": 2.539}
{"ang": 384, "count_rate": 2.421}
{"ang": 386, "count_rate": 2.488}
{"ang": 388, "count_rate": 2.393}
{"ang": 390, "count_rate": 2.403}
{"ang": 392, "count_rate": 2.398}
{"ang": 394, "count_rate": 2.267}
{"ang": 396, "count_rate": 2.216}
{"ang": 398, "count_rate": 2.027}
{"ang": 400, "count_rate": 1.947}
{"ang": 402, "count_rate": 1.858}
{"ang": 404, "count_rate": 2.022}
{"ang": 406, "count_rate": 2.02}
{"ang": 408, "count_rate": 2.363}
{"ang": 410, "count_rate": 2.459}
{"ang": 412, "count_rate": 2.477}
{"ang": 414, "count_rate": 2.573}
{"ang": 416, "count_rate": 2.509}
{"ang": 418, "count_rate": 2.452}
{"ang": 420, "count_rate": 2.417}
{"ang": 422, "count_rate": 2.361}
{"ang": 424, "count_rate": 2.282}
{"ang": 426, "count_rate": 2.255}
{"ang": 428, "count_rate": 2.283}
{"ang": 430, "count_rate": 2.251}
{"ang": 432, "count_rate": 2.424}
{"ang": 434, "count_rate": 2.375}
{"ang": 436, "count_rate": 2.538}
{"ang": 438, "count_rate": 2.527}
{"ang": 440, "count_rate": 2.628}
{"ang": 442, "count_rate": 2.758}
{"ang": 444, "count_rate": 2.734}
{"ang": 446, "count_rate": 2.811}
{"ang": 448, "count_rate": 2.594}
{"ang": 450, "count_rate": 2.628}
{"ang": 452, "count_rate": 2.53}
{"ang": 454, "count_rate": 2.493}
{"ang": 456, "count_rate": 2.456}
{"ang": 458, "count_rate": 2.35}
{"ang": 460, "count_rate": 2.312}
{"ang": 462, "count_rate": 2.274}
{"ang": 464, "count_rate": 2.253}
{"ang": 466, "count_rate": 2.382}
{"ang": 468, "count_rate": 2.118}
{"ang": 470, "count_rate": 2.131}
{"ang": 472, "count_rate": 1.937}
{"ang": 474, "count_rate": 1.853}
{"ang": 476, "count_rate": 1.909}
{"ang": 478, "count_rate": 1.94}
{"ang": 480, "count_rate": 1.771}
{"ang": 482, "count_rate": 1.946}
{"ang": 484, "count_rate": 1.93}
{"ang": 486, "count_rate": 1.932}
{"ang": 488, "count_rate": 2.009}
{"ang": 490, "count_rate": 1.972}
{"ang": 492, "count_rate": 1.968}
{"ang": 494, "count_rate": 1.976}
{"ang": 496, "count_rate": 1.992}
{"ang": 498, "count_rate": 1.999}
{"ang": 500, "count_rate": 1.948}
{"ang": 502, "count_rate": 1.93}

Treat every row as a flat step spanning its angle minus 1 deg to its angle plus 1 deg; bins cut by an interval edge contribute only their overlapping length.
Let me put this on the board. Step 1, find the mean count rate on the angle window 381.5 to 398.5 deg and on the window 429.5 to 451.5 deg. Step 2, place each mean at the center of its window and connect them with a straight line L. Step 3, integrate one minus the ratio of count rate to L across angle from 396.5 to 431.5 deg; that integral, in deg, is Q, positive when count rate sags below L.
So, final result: 2.72 deg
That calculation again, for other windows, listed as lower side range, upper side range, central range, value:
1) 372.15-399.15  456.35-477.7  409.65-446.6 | -3.4 deg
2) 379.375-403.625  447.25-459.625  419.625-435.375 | 0.5 deg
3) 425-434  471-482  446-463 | -3.2 deg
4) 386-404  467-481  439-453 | -4.3 deg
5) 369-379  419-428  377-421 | 1.6 deg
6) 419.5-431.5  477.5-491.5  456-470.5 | -1.5 deg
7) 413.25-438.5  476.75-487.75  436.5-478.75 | -4.7 deg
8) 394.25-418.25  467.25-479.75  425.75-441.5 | -2.2 deg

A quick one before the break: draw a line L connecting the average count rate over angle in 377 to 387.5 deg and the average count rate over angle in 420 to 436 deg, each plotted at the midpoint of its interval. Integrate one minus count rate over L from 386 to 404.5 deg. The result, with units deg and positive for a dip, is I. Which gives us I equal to 1.9 deg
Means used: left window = 2.48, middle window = 2.19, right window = 2.34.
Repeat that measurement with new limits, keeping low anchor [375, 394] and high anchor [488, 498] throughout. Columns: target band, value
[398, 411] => 1.4 deg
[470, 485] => 1.0 deg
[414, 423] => -0.6 deg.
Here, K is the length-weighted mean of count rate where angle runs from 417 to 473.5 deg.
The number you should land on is 2.41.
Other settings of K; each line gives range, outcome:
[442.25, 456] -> 2.63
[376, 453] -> 2.4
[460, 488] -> 2.04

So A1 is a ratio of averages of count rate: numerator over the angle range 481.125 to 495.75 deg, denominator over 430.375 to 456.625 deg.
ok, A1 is 0.76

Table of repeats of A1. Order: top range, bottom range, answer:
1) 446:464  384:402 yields 1.09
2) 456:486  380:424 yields 0.90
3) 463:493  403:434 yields 0.85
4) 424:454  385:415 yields 1.11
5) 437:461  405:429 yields 1.08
